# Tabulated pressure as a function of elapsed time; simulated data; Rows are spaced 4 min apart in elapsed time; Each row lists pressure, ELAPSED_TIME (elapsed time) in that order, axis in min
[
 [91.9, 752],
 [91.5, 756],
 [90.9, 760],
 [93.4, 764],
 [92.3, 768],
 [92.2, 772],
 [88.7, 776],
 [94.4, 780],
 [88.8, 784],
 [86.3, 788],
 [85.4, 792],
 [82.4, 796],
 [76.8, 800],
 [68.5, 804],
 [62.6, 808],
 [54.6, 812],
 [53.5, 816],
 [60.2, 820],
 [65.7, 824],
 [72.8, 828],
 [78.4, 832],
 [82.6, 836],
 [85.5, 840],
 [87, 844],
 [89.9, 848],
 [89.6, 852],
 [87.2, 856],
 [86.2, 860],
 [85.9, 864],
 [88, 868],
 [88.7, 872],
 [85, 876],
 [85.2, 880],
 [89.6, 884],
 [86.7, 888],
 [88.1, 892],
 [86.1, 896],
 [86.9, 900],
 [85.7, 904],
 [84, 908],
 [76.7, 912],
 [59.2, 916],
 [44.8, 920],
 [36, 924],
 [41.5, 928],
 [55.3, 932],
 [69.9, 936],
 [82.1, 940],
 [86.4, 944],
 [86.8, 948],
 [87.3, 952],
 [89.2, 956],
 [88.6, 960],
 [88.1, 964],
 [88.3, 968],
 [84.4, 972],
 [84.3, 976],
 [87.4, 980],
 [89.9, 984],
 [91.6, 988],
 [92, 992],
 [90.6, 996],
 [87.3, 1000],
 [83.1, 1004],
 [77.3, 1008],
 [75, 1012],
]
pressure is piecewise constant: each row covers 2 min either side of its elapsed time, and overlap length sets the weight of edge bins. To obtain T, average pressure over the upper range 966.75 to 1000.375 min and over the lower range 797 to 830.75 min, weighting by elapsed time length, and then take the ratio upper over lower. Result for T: 1.36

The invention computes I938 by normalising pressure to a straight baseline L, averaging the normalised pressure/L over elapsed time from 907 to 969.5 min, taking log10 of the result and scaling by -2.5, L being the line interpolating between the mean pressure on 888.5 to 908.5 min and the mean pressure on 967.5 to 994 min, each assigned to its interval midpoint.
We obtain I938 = 0.203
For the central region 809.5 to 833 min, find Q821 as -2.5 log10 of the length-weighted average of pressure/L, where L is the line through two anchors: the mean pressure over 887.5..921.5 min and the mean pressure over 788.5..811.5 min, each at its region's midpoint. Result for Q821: 0.18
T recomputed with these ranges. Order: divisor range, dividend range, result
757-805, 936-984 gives 0.99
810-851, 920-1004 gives 1.08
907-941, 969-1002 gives 1.48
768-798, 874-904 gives 0.98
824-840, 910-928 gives 0.68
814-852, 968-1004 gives 1.16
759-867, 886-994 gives 0.98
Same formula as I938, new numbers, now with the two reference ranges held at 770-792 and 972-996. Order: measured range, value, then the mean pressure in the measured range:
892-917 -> 0.10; 81.3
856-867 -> 0.04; 86.4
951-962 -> 0.01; 88.5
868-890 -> 0.03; 87.1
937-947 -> 0.07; 83.1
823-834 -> 0.22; 72.9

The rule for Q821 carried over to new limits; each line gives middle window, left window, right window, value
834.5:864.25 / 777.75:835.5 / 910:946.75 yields -0.24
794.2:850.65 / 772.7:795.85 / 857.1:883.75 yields 0.20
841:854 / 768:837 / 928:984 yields -0.14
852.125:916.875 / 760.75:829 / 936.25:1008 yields -0.03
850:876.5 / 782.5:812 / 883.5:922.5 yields -0.13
